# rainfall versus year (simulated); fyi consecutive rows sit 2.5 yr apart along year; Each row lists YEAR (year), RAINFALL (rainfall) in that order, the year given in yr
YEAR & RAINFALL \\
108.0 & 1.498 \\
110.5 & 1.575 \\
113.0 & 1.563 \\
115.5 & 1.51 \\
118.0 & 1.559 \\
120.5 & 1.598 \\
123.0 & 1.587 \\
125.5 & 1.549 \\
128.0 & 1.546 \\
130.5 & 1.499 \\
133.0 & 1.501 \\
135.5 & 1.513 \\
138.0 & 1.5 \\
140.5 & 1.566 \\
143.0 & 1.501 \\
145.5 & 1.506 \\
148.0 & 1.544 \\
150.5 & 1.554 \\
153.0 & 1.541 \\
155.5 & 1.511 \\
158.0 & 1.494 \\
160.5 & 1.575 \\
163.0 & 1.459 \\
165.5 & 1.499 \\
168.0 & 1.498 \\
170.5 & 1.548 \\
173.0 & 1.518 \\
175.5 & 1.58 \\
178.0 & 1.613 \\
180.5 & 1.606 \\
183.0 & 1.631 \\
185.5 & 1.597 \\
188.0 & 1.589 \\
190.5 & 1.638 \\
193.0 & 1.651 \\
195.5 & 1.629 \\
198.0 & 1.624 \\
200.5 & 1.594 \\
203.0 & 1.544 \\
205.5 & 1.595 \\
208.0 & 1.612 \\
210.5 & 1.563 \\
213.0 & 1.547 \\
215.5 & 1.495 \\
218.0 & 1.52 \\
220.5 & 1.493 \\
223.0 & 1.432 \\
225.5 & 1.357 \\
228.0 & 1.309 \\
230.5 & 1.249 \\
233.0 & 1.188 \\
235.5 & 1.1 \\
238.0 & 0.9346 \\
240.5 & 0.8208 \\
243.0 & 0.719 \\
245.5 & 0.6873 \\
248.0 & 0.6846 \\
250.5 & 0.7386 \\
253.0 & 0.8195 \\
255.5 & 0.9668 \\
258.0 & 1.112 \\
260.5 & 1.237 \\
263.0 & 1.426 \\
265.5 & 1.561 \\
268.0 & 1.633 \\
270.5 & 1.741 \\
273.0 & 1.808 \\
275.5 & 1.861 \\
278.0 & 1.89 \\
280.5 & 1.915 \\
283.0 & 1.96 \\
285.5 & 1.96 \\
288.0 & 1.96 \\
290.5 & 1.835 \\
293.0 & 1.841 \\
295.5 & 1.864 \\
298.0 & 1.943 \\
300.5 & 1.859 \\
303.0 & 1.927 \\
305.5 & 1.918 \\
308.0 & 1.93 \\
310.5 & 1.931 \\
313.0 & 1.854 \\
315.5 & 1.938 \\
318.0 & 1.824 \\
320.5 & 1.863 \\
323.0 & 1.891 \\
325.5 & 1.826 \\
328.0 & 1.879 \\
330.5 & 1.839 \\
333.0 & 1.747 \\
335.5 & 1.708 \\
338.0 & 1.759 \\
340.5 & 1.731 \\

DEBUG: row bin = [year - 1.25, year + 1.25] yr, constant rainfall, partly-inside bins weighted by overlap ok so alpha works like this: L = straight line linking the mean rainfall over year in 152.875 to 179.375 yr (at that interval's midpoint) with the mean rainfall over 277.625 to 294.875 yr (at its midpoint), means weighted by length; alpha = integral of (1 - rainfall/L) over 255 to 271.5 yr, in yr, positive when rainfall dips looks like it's 3.97 yr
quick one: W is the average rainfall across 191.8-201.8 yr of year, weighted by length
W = 1.62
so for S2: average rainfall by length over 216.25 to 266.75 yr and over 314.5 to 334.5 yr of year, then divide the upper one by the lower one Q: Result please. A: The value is 1.6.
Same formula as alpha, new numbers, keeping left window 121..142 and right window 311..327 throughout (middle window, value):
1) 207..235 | 4.47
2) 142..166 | 0.84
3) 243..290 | 9.33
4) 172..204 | 0.65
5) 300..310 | -0.38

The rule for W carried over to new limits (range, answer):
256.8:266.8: 1.34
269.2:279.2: 1.82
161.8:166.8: 1.48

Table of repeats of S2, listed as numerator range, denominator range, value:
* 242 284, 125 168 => 0.88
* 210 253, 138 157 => 0.75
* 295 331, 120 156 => 1.23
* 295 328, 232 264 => 1.99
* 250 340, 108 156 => 1.12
